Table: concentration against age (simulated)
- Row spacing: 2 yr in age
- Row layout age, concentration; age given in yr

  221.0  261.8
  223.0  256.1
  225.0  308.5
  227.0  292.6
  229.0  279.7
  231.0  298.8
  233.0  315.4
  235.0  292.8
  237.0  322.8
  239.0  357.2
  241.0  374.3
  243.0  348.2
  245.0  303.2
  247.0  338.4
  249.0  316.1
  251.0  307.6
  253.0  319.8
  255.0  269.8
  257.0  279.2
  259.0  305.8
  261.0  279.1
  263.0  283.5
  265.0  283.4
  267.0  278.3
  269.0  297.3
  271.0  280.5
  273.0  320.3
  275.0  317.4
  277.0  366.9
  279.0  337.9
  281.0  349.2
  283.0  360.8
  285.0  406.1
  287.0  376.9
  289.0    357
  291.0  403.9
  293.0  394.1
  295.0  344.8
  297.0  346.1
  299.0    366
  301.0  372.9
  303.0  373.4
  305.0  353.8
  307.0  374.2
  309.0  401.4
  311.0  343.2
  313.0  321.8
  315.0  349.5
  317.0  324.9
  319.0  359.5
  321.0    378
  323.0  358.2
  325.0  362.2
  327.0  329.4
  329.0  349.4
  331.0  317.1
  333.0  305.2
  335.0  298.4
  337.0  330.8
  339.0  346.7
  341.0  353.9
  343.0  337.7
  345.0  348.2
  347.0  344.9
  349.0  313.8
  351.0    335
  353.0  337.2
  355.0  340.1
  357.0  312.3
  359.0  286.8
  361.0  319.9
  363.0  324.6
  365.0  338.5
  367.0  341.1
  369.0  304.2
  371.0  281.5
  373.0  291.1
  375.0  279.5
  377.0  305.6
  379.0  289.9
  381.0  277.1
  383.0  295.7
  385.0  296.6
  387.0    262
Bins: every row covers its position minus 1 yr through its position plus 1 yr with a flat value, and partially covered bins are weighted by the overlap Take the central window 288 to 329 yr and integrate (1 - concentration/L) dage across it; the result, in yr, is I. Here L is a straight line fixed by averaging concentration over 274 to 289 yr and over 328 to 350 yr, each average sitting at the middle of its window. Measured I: -1.7 yr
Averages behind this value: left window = 359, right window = 331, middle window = 360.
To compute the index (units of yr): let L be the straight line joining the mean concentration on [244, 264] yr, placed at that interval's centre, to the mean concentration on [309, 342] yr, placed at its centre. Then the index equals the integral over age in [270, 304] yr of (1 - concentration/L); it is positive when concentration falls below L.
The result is -4.0 yr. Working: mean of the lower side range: 300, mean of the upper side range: 341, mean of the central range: 357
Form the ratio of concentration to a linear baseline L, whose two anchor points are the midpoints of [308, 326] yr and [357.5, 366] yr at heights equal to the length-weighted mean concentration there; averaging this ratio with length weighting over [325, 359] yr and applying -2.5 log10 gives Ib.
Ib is 0.010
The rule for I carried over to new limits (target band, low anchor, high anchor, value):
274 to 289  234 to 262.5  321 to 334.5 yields -1.6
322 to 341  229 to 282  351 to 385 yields -1.5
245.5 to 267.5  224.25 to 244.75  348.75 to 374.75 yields 1.5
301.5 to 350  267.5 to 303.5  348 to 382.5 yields -2.0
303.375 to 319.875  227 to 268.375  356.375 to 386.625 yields -2.7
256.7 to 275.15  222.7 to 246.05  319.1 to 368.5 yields 1.6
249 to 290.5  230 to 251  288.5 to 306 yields 3.4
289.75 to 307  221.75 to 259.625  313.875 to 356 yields -2.2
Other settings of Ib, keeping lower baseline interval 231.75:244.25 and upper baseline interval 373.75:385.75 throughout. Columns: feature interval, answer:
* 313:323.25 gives -0.14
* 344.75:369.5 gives -0.10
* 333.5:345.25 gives -0.11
